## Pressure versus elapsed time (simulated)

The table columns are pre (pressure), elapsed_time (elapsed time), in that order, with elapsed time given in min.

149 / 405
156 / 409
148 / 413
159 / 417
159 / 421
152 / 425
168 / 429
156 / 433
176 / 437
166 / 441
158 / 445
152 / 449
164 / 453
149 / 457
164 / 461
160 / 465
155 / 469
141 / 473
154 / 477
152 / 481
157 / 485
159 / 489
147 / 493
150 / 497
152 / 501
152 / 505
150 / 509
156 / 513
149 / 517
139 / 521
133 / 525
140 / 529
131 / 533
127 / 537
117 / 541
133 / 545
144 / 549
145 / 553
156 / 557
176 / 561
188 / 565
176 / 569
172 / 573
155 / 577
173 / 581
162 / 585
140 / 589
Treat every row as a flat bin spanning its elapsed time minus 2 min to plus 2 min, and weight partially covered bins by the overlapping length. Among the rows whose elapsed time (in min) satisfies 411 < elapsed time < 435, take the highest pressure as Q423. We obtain 168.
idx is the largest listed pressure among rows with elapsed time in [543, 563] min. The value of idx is 176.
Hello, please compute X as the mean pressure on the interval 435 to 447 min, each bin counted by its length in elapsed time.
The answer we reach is 167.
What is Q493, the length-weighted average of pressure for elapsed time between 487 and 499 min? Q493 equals 152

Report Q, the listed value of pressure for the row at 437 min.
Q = 176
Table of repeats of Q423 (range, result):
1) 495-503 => 152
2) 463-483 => 160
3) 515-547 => 149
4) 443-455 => 164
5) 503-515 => 156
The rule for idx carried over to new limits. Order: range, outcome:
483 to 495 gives 159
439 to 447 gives 166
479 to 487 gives 157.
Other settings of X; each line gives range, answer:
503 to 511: 151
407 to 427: 155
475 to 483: 153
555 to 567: 173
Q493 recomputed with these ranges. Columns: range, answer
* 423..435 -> 159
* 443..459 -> 156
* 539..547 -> 125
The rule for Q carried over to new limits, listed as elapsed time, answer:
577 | 155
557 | 156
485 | 157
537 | 127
